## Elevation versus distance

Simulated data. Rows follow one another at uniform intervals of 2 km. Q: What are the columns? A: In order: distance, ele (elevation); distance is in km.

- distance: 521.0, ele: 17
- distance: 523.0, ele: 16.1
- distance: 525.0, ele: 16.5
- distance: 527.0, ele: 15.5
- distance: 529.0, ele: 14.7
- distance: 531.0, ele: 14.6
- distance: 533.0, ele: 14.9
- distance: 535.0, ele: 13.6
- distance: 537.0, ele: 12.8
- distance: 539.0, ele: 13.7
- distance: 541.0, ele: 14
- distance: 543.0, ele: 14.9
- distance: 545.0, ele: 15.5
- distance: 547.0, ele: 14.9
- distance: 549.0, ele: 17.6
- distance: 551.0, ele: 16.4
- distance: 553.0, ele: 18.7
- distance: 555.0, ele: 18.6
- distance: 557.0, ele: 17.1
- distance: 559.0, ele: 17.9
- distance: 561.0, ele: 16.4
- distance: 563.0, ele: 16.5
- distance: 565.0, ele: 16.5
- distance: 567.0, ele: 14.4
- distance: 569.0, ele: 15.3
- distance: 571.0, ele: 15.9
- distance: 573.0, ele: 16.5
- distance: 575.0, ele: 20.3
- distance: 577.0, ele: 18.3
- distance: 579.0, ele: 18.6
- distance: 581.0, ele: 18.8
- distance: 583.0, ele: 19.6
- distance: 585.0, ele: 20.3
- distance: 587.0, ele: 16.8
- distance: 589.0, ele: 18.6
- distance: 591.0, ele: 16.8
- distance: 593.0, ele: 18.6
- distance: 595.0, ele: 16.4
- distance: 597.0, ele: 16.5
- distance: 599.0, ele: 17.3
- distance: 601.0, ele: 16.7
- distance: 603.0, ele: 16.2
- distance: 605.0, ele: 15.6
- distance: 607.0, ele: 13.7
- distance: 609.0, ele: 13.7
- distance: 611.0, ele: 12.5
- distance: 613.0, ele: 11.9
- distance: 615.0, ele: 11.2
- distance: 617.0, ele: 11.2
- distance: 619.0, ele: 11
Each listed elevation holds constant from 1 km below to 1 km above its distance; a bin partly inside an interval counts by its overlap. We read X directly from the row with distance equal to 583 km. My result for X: 19.6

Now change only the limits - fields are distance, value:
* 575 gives 20.3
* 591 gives 16.8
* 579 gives 18.6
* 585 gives 20.3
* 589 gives 18.6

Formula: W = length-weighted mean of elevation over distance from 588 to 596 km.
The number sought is 17.6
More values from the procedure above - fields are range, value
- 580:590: 18.8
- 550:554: 17.5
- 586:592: 17.4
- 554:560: 17.9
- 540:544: 14.4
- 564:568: 15.4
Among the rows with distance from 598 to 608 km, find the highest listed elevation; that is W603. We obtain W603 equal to 17.3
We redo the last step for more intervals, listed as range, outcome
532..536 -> 14.9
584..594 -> 20.3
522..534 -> 16.5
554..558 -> 18.6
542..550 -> 17.6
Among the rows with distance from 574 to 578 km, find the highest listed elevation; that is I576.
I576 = 20.3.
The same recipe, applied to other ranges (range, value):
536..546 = 15.5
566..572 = 15.9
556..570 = 17.9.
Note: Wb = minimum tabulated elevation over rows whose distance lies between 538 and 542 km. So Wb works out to 13.7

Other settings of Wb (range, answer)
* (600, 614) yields 11.9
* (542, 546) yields 14.9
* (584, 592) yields 16.8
